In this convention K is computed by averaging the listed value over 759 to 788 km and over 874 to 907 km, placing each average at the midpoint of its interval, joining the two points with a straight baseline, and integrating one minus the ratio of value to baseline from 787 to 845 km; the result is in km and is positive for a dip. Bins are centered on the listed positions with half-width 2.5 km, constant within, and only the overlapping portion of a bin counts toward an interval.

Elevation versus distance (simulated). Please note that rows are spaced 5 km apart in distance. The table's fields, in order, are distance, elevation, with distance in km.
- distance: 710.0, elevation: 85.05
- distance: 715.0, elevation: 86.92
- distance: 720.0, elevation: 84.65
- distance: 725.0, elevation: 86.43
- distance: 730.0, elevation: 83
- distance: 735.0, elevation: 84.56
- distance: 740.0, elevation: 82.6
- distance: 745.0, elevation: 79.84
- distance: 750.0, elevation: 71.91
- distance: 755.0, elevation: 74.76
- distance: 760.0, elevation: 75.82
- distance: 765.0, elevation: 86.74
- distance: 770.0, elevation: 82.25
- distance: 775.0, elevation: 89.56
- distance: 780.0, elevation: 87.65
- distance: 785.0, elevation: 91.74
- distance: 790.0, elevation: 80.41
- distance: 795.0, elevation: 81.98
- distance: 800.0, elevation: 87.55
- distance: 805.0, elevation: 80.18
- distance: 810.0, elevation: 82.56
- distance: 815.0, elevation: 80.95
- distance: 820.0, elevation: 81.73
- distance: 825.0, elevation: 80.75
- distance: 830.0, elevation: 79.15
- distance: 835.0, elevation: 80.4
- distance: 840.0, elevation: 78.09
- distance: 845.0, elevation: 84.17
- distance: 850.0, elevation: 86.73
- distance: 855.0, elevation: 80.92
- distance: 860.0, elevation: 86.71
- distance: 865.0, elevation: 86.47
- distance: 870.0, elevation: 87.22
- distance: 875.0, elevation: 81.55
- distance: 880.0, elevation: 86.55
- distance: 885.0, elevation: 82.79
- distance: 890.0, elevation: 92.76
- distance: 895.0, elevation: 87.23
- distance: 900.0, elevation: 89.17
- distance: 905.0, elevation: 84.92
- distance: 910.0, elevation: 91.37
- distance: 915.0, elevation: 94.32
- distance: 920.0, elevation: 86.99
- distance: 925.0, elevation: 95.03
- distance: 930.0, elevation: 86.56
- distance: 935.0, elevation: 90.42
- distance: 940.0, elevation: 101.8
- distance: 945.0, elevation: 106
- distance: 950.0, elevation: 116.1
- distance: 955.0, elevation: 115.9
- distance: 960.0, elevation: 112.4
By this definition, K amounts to 3.23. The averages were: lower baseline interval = 86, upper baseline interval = 86.7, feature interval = 81.5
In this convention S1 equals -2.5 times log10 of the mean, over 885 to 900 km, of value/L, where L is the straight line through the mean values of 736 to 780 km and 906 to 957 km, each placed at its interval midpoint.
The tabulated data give 0.06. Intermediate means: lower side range 81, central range 88.7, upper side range 97.9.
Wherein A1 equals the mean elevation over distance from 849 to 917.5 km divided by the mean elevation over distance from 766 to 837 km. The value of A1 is 1.04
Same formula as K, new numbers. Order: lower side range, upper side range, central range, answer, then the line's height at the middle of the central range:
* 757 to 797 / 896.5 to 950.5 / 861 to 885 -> 1.4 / 90.6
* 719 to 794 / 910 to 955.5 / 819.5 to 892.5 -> 6.1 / 91.4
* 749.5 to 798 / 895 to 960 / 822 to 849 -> 2.3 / 88.4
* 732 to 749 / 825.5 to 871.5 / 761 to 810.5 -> -1.7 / 82.1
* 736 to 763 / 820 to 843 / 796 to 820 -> -1.0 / 79.3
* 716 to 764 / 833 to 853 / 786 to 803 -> -0.5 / 81.6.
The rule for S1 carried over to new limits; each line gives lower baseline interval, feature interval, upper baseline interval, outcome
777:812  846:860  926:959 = 0.092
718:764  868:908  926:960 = 0.123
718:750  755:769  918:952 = 0.059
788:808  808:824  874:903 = 0.024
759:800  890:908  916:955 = 0.088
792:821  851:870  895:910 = 0.004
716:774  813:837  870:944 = 0.065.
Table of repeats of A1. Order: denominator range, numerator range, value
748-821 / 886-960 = 1.16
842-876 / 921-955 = 1.18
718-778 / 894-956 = 1.17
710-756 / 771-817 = 1.03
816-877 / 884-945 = 1.10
